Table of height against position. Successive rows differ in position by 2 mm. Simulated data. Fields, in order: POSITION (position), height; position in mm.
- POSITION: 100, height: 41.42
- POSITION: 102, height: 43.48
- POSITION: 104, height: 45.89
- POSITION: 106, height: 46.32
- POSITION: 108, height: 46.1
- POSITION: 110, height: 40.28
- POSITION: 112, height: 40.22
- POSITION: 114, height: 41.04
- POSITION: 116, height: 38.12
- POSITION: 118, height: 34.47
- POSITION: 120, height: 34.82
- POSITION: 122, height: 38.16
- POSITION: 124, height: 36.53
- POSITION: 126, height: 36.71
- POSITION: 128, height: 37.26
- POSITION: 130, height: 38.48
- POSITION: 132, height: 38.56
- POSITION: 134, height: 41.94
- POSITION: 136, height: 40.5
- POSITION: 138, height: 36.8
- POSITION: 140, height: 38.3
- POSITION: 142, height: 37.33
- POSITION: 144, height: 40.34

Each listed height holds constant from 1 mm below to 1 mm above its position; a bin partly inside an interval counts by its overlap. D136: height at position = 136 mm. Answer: 40.5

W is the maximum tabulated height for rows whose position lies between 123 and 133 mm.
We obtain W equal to 38.56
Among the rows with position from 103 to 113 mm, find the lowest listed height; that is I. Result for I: 40.22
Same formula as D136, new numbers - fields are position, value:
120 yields 34.82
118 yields 34.47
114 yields 41.04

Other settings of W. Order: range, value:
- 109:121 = 41.04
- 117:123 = 38.16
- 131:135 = 41.94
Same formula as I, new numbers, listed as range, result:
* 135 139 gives 36.8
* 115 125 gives 34.47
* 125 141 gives 36.71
